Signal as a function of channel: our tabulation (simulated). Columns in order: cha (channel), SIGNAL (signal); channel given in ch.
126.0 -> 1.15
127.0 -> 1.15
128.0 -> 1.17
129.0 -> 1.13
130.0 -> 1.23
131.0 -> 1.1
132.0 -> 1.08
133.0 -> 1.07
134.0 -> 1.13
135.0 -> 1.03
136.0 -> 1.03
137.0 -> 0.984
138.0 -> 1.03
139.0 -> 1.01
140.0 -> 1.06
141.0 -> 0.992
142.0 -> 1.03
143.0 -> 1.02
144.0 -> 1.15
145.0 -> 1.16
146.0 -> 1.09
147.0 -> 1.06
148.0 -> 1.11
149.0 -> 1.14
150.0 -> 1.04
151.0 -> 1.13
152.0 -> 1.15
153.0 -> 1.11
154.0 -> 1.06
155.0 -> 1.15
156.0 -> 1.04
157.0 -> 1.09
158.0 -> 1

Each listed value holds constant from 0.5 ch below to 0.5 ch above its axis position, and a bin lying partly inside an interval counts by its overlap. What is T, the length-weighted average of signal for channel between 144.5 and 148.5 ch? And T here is 1.11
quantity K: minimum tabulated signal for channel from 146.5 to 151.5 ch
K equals 1.04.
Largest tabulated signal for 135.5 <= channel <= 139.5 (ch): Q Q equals 1.03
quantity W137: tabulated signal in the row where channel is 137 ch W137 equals 0.984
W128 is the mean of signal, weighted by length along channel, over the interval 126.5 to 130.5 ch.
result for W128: 1.17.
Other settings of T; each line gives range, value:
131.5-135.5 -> 1.08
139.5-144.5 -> 1.05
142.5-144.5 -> 1.08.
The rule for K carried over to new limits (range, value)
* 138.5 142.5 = 0.992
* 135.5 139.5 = 0.984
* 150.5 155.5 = 1.06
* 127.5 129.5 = 1.13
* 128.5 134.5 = 1.07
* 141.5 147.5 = 1.02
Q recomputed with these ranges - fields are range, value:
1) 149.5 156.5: 1.15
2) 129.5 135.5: 1.23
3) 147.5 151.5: 1.14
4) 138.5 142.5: 1.06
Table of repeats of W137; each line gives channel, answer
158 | 1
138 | 1.03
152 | 1.15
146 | 1.09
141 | 0.992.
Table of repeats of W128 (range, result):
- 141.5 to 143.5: 1.02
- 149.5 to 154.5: 1.1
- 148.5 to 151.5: 1.1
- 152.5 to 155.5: 1.11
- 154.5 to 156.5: 1.09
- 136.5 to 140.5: 1.02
